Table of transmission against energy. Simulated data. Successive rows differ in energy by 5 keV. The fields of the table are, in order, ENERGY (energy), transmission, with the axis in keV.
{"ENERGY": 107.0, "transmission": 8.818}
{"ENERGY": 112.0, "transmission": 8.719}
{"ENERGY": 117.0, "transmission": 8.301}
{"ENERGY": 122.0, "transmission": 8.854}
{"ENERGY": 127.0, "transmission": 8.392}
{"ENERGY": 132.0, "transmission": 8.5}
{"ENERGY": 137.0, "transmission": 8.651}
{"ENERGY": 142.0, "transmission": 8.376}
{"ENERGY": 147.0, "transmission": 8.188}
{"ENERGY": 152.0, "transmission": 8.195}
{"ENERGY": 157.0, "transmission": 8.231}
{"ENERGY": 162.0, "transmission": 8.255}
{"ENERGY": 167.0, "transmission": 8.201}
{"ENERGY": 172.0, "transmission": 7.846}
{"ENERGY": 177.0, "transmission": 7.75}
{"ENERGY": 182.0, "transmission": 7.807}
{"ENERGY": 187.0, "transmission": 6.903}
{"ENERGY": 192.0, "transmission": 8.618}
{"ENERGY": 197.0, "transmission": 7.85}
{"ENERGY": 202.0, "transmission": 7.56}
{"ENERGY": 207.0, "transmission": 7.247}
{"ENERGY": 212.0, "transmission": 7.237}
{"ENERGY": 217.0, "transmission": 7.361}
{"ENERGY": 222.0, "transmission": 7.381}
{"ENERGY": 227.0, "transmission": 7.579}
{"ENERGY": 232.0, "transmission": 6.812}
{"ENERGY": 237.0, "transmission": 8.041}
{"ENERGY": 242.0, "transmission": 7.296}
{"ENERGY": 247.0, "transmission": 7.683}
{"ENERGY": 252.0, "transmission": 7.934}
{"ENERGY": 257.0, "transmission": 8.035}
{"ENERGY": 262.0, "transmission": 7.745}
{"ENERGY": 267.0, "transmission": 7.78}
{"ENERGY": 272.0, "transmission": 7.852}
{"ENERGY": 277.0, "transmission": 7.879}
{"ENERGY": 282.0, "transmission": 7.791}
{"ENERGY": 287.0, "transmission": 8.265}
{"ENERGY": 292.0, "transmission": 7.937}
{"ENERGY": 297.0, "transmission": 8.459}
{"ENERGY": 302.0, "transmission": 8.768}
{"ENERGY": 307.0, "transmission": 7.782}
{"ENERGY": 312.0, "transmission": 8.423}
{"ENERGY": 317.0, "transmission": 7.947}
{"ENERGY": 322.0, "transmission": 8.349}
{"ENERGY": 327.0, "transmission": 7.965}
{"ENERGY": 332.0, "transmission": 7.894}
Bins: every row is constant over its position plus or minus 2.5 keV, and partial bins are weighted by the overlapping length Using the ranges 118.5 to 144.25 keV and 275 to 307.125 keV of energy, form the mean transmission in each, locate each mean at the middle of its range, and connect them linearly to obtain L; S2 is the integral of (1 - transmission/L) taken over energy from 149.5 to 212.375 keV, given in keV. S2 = 4.35 keV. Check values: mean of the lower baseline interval 8.55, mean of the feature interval 7.84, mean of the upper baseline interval 8.16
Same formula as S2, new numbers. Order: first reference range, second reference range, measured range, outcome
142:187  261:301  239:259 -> 0.7 keV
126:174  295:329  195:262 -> 5.8 keV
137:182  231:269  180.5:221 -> 1.9 keV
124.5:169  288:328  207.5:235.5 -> 3.3 keV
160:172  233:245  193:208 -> 0.3 keV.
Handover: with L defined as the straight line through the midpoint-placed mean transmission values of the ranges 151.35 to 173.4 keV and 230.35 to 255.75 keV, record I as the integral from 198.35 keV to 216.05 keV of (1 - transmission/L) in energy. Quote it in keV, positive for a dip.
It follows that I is 1.1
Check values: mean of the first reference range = 8.16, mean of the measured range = 7.38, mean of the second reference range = 7.6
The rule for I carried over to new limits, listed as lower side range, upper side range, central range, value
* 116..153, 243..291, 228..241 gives 0.9 keV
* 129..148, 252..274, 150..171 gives 0.4 keV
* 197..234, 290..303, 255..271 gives 0.2 keV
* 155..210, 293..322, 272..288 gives 0.5 keV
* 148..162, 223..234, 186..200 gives -0.3 keV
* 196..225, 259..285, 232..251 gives 0.1 keV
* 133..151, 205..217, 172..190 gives 0.4 keV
